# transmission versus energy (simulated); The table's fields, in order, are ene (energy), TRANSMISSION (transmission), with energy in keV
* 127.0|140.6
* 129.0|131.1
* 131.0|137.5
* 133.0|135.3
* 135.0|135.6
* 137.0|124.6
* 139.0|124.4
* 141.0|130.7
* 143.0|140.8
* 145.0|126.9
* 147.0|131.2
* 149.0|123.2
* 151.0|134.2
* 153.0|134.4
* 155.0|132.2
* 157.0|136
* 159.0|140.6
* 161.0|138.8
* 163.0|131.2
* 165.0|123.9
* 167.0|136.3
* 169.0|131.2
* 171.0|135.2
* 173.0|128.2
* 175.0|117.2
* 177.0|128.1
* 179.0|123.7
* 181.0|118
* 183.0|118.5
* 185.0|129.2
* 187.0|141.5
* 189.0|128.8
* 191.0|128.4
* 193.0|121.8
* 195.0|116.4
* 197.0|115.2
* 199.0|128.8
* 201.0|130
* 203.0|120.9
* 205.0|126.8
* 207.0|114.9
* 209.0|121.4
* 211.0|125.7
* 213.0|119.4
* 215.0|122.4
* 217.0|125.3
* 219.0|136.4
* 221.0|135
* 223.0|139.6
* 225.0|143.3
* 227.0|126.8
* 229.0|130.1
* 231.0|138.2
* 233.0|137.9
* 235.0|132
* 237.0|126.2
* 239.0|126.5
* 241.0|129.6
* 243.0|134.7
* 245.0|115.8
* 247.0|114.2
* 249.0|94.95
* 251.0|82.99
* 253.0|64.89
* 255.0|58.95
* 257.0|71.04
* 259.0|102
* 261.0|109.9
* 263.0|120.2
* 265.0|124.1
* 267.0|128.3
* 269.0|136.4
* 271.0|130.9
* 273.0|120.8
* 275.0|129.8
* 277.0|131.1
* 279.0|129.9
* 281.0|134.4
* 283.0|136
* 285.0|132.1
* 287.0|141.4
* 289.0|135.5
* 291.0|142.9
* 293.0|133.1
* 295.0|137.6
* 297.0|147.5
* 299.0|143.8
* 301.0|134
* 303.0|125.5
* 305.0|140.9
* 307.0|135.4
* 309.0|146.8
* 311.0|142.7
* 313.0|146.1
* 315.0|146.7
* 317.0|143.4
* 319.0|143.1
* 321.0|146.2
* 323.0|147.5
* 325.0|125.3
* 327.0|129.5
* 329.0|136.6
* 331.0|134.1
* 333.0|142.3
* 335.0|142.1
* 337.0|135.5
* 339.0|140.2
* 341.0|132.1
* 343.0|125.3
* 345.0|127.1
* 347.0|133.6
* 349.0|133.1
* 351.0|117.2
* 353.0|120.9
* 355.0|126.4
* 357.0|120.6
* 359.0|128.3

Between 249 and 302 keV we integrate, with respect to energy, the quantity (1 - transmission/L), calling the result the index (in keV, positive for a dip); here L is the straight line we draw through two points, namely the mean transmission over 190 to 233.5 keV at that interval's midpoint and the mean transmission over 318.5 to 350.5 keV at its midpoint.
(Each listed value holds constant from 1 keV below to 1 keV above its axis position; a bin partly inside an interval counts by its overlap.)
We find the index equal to 4.31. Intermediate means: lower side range 127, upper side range 135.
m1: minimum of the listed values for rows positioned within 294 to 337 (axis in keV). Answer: 125.3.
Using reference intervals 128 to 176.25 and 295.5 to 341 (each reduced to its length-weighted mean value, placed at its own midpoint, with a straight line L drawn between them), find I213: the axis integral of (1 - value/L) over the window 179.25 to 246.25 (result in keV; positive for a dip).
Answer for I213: 3.60 keV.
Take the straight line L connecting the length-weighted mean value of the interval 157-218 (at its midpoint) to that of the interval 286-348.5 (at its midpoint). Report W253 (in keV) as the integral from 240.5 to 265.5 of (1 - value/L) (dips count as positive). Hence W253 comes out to 6.0 keV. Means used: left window 126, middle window 101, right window 138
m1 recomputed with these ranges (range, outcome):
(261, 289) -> 109.9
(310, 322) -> 142.7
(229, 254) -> 64.89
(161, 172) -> 123.9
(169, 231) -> 114.9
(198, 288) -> 58.95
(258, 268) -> 102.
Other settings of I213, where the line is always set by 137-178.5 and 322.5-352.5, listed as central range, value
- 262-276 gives 0.5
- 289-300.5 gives -0.7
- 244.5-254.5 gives 3.1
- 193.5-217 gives 1.7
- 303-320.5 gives -1.3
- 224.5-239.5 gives -0.1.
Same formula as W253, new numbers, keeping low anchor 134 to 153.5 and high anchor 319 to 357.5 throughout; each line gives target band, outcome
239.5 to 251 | 1.4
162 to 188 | 0.6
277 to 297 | -0.6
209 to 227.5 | 0.2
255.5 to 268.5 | 2.3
